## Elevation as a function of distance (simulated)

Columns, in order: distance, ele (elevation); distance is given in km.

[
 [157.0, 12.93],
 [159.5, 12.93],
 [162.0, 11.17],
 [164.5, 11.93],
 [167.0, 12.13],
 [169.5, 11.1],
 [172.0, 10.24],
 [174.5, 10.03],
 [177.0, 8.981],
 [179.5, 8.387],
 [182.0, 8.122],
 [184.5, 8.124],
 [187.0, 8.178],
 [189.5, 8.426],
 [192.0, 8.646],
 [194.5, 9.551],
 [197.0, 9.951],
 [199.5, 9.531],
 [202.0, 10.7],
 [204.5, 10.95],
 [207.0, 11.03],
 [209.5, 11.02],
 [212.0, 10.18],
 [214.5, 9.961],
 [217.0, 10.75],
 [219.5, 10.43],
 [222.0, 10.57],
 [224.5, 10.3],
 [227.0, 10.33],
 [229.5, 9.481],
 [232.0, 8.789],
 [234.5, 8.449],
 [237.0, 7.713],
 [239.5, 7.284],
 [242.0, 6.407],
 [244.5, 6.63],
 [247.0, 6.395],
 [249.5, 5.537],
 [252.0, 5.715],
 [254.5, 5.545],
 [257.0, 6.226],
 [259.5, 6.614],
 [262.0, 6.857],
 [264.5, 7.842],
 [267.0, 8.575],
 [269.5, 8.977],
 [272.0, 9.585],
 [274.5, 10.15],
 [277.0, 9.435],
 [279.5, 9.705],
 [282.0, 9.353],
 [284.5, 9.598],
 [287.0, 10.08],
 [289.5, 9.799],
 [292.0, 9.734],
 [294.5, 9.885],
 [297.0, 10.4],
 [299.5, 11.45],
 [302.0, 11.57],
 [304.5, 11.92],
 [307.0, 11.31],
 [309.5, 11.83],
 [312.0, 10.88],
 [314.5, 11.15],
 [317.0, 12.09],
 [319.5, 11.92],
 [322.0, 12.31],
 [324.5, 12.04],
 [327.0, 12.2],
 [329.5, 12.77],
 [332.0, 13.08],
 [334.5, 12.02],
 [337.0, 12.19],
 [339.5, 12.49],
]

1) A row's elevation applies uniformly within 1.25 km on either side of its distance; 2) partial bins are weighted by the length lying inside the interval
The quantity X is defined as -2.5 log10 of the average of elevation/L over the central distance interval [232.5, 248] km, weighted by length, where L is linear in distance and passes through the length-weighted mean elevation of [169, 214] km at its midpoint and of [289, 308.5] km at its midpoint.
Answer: 0.37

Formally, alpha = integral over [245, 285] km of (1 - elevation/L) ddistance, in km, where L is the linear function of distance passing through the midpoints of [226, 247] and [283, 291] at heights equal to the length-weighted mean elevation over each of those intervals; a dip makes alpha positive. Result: 5.5 km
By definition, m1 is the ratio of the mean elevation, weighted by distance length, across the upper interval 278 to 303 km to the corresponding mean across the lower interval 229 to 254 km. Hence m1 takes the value 1.4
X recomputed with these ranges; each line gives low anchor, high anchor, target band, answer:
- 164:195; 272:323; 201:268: 0.17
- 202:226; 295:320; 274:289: 0.15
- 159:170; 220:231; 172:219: 0.14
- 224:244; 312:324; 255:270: 0.29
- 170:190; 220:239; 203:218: -0.16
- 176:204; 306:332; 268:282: 0.15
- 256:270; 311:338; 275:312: -0.08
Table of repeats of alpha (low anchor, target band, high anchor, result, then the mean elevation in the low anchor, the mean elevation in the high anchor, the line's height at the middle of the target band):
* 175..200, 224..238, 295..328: 0.9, 8.8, 11.6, 9.78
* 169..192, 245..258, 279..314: 5.3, 8.98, 10.6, 9.95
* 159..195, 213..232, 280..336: 0.3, 9.81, 11.2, 10.3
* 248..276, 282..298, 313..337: -0.6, 7.43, 12.2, 9.53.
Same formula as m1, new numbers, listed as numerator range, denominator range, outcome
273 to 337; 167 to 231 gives 1.13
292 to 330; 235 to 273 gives 1.63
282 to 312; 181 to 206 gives 1.15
